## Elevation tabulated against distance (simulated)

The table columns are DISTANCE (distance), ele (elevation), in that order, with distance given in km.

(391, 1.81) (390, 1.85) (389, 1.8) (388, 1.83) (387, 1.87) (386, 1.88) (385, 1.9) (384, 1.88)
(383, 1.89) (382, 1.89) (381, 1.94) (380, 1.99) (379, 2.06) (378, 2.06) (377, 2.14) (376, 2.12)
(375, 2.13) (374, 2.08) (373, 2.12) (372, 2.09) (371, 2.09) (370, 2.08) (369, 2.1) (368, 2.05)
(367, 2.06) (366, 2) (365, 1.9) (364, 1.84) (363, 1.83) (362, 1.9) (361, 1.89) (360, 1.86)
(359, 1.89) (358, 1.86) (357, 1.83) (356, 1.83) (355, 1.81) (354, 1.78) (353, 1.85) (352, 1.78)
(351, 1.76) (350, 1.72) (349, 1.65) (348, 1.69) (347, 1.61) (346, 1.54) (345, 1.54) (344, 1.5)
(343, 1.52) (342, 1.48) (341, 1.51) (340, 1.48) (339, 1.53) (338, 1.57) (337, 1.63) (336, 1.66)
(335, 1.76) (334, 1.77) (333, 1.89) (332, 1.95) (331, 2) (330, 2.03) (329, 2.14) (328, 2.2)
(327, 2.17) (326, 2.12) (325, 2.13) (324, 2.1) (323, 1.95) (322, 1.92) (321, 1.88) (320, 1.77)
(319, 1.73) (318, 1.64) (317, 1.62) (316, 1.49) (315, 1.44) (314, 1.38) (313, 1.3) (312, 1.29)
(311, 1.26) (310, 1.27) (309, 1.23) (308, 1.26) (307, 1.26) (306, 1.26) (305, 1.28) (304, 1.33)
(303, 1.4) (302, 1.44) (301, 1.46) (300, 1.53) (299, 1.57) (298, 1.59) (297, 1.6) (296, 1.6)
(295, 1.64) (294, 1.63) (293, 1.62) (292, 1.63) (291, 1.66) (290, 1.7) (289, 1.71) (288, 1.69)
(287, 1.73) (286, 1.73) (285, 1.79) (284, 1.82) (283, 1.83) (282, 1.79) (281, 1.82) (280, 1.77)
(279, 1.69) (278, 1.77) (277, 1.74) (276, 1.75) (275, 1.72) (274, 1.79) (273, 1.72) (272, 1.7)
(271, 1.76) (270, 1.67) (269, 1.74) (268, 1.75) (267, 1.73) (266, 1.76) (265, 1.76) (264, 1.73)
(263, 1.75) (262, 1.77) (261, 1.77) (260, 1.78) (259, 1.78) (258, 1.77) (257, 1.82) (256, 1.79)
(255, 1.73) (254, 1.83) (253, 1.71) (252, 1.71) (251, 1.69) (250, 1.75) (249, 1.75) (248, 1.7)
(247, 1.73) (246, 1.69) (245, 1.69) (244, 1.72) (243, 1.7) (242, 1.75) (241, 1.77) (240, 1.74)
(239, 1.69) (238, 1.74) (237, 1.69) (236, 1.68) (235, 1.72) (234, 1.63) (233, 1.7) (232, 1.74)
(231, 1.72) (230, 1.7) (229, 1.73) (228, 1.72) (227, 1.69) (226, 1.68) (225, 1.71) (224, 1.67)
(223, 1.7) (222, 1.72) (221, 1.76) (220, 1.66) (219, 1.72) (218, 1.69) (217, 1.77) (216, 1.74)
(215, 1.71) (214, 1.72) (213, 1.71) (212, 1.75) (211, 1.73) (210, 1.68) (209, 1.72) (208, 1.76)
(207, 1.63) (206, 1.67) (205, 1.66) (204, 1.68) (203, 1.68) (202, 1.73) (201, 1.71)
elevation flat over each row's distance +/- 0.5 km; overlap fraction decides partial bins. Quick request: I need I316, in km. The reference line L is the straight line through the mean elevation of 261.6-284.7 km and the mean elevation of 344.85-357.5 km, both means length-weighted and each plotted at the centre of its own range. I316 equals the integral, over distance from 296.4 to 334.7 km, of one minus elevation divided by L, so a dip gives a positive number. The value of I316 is 2.0 km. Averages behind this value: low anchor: 1.75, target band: 1.65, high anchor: 1.73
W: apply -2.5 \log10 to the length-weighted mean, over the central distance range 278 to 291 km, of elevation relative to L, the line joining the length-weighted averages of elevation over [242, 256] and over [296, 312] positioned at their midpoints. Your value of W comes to -0.164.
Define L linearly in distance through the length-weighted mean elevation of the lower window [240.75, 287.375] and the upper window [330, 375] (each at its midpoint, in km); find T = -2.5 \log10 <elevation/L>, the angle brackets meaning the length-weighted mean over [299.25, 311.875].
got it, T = 0.31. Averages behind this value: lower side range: 1.75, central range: 1.34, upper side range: 1.81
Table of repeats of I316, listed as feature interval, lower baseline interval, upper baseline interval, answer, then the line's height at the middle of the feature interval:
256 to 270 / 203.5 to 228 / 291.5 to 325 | -1.2 km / 1.62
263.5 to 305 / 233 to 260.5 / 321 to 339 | 3.3 km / 1.82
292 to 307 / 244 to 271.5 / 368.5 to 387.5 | 2.8 km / 1.84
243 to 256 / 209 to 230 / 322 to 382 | 0.2 km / 1.75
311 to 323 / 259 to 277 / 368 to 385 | 1.8 km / 1.88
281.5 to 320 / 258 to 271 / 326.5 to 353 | 4.6 km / 1.74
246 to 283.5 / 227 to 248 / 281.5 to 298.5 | -1.1 km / 1.7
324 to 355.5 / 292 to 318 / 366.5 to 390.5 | -1.5 km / 1.7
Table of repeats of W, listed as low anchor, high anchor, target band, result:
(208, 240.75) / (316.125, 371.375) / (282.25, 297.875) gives 0.05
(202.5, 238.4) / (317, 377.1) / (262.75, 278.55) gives 0.01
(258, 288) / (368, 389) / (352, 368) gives 0.05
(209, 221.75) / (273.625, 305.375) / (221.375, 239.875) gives 0.00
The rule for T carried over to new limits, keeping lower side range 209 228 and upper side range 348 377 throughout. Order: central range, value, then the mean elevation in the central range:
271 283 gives 0.03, 1.75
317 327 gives -0.03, 1.91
